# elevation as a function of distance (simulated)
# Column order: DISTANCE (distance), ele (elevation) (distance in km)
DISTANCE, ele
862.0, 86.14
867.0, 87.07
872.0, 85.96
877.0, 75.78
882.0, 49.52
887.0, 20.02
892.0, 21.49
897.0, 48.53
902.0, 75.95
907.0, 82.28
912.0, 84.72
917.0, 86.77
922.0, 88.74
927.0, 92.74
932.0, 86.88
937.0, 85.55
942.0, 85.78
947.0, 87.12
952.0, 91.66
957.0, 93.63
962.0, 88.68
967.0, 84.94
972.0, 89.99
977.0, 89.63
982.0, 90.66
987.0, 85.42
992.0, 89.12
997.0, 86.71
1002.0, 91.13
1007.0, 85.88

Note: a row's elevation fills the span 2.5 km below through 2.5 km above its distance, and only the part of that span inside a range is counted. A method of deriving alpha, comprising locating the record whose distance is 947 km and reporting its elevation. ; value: 87.12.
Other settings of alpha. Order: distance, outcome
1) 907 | 82.28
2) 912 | 84.72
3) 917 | 86.77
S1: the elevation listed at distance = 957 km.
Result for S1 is 93.63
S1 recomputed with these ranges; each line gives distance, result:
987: 85.42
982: 90.66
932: 86.88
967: 84.94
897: 48.53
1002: 91.13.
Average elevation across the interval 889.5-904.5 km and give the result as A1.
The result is 48.7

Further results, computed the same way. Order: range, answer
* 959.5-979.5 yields 88.3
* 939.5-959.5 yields 89.5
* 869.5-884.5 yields 70.4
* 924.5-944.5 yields 87.7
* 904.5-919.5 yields 84.6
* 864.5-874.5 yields 86.5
